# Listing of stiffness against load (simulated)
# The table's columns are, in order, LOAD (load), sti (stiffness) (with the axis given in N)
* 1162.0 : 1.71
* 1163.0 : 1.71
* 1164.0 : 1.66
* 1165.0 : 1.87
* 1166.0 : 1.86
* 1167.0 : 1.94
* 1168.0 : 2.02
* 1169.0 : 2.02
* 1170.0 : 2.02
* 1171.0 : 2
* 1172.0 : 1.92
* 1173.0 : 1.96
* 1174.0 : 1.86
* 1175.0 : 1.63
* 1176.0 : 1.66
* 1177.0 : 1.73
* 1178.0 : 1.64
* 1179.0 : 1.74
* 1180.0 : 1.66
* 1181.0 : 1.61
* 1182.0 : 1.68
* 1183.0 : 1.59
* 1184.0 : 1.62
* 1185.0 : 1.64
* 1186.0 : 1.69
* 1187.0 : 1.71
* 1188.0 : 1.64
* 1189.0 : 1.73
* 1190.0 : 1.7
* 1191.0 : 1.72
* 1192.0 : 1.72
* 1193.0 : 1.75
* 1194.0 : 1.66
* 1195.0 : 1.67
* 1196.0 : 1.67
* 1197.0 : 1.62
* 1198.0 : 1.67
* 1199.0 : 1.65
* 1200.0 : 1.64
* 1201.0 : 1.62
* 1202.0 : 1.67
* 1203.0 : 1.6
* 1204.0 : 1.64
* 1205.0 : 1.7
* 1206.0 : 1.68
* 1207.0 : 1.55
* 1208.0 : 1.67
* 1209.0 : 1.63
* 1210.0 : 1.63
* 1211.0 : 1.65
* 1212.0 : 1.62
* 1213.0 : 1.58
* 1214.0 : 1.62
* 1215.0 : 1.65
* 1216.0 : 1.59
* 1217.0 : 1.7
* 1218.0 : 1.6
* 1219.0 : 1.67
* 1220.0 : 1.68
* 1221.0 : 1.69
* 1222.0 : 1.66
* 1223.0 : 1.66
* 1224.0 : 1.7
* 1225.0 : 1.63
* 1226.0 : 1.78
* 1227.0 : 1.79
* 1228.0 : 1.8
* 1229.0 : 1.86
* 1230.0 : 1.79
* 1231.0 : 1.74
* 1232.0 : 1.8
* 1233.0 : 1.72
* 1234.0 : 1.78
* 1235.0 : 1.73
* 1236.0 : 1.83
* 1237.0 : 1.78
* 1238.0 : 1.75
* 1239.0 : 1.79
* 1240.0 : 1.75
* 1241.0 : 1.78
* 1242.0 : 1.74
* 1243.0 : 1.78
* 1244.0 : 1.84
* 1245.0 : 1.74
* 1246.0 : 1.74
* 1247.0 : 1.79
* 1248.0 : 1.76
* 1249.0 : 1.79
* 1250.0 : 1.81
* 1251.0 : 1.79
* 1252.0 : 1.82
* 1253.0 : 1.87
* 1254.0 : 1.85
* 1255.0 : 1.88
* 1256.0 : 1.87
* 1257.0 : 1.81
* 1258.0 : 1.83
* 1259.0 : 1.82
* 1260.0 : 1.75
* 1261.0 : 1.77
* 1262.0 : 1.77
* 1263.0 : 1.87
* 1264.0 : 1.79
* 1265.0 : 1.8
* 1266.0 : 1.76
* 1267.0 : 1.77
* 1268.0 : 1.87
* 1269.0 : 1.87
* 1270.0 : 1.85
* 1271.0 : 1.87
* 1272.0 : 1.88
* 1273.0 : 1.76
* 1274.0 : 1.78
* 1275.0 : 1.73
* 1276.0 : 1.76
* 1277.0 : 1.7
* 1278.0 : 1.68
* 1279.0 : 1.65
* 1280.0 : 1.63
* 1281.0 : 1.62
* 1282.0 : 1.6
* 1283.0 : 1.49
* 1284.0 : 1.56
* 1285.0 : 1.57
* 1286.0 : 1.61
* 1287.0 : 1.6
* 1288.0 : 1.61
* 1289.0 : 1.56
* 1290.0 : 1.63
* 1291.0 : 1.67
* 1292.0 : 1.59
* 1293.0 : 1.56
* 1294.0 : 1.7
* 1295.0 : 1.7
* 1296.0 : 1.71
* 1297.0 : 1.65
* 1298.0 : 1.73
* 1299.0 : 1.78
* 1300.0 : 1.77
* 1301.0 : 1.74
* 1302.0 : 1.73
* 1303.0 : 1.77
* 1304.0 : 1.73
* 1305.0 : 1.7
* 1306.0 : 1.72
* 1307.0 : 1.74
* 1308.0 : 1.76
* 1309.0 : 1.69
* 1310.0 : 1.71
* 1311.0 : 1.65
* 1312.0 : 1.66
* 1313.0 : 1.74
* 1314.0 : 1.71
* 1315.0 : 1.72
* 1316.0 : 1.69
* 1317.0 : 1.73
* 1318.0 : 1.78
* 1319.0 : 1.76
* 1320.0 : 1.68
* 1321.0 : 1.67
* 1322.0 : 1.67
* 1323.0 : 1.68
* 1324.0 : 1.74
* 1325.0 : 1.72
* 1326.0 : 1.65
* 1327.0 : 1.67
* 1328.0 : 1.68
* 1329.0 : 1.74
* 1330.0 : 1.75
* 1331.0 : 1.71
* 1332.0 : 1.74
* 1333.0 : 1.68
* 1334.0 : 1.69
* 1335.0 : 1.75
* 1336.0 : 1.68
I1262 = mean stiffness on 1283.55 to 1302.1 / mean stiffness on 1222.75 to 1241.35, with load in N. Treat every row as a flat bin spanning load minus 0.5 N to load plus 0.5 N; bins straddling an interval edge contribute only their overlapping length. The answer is 0.9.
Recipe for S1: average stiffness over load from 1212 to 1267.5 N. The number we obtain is 1.76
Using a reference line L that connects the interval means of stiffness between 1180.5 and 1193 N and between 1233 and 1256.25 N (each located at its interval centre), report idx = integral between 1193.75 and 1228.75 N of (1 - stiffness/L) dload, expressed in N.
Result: 1.3 N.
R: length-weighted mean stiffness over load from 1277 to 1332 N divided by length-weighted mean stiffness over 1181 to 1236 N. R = 1.00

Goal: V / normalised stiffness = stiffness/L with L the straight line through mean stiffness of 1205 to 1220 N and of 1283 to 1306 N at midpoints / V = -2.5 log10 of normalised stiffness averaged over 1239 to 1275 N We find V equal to -0.10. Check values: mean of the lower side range 1.64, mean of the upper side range 1.66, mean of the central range 1.81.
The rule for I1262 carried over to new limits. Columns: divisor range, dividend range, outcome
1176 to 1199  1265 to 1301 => 1.01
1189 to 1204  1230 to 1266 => 1.07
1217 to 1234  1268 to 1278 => 1.04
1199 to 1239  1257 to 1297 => 1.01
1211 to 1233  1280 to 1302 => 0.97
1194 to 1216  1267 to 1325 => 1.04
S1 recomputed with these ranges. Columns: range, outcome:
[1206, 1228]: 1.66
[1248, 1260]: 1.82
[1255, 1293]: 1.72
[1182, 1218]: 1.65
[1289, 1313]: 1.7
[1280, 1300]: 1.63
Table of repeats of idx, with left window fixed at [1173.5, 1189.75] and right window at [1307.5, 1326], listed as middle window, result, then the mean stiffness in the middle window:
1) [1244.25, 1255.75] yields -0.8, 1.81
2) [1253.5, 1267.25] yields -0.9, 1.81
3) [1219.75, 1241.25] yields -0.8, 1.75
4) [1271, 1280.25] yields -0.2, 1.74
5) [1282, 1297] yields 0.8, 1.61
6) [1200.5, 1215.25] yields 0.4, 1.63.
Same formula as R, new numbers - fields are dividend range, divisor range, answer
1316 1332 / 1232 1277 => 0.95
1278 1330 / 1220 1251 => 0.95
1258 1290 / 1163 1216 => 1.01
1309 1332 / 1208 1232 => 1.01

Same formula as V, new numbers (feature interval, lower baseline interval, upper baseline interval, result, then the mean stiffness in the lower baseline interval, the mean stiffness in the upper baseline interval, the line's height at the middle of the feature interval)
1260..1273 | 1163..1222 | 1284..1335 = -0.07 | 1.71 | 1.69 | 1.7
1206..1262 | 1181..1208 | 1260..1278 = 0.00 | 1.66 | 1.8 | 1.73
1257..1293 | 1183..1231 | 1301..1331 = -0.01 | 1.67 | 1.71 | 1.7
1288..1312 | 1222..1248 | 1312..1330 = 0.02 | 1.76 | 1.71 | 1.72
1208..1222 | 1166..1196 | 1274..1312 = 0.06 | 1.76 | 1.67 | 1.73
